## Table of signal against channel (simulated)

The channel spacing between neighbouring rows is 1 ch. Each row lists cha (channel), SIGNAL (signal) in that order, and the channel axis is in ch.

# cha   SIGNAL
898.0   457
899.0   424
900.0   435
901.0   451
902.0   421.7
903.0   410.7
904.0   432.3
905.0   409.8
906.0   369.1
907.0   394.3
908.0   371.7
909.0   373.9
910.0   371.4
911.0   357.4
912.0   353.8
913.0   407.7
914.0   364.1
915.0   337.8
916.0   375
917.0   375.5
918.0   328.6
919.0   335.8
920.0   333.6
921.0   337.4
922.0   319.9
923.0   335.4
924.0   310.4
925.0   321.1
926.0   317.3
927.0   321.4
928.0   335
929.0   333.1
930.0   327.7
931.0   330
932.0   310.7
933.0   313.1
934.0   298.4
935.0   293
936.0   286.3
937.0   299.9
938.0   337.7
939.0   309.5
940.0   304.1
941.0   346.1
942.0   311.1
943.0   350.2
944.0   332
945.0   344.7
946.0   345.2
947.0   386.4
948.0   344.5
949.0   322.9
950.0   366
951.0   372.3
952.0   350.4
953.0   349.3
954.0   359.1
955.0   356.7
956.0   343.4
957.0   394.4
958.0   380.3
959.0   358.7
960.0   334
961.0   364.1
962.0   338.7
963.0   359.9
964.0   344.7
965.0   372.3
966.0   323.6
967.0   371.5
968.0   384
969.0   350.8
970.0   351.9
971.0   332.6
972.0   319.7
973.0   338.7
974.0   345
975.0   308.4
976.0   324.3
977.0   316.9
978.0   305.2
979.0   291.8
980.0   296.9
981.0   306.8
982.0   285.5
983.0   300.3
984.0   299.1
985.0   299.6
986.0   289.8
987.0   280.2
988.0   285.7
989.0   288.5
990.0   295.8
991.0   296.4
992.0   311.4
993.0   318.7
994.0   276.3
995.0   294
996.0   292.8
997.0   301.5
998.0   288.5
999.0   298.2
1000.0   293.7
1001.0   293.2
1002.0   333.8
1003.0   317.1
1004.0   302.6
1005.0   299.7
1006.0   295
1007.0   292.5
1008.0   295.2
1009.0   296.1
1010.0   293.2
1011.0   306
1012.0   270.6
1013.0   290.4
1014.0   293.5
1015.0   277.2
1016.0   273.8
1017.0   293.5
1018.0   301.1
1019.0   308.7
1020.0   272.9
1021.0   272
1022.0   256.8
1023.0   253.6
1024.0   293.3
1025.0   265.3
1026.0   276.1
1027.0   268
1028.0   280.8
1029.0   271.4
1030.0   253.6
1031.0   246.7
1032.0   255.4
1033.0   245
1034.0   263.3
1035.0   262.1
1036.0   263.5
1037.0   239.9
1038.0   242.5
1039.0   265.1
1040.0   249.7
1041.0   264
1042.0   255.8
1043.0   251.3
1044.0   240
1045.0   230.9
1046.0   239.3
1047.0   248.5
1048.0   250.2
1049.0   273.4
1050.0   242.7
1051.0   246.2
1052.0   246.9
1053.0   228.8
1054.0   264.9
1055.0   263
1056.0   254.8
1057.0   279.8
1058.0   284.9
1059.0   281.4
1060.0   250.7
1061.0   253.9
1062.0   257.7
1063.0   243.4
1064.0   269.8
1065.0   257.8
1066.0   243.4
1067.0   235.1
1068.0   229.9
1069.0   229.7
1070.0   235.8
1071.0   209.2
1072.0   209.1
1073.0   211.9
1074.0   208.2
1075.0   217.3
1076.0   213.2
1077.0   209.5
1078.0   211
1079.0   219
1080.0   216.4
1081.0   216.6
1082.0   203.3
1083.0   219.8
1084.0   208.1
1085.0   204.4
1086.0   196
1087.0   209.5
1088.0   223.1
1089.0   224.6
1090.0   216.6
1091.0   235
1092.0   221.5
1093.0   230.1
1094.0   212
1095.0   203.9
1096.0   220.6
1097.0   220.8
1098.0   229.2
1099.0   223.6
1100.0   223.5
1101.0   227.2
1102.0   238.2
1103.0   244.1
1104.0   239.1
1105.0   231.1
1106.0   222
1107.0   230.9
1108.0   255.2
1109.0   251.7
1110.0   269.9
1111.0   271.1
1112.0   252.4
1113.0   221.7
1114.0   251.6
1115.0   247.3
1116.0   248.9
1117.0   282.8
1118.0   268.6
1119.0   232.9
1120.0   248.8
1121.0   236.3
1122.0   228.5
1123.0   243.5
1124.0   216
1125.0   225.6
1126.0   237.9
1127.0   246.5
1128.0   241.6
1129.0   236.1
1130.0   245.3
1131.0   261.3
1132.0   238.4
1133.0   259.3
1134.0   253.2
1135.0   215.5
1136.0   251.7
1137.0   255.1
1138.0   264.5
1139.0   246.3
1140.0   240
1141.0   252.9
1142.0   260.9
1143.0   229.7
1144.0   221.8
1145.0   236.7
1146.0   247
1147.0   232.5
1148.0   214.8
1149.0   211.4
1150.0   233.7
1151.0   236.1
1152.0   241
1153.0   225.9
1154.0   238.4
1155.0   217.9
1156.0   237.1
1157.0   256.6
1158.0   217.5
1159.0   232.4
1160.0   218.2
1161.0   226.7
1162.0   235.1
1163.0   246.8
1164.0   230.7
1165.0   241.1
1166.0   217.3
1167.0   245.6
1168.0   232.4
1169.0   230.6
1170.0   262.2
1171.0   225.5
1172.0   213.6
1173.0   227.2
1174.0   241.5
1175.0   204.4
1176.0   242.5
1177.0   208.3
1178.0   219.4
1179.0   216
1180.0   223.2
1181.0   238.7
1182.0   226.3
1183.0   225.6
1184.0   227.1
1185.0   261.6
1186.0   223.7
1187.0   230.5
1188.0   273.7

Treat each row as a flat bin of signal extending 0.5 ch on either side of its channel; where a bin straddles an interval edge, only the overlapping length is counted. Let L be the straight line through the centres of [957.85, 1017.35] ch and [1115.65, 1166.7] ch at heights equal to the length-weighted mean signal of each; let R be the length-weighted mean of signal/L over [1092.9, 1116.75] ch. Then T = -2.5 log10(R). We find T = 0.09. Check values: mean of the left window 312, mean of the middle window 237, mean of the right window 239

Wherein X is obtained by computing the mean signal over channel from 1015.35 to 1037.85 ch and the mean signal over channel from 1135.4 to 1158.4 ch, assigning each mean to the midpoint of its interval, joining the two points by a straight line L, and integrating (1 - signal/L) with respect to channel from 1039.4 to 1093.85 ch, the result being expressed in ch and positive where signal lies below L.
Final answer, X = 4.8 ch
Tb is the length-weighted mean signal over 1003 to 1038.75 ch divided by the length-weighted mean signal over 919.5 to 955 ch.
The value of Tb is 0.8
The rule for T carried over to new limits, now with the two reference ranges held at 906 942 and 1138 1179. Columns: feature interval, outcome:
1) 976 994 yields 0.04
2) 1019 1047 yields 0.12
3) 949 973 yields -0.11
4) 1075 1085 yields 0.25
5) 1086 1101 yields 0.19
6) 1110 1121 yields 0.00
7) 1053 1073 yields 0.11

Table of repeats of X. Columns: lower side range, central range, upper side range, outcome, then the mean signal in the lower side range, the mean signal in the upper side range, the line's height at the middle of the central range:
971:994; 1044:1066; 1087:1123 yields 0.8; 305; 236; 264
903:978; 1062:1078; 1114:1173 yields 2.8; 345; 239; 277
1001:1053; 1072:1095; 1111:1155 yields 3.7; 271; 241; 255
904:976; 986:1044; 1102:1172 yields 4.6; 345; 240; 305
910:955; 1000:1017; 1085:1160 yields 0.1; 337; 236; 297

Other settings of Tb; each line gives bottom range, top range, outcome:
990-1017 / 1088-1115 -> 0.79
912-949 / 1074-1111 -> 0.67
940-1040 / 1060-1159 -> 0.76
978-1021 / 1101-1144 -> 0.83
